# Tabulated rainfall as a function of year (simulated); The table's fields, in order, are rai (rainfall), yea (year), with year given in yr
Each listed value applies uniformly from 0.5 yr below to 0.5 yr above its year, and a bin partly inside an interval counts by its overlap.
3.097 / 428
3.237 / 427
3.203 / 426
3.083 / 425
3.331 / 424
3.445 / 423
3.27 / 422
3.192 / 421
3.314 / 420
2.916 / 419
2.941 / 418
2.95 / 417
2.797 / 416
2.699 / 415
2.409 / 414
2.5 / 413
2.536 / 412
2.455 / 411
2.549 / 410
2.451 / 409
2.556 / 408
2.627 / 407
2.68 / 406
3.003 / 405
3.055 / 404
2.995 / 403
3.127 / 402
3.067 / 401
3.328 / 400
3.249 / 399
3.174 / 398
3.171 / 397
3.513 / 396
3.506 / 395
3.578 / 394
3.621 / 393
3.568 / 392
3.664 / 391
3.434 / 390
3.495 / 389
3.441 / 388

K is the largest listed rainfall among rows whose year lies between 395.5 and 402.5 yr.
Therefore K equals 3.513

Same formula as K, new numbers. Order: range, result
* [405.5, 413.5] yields 2.68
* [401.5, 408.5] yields 3.127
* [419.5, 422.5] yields 3.314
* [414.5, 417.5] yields 2.95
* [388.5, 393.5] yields 3.664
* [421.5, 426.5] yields 3.445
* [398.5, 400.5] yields 3.328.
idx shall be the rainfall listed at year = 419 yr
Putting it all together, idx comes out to 2.916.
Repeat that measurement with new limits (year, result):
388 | 3.441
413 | 2.5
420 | 3.314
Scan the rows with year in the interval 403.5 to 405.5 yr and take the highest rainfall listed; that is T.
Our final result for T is 3.055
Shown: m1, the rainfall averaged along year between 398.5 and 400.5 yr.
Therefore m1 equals 3.29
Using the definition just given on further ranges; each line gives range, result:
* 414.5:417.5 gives 2.82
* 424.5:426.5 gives 3.14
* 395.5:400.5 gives 3.29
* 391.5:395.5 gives 3.57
